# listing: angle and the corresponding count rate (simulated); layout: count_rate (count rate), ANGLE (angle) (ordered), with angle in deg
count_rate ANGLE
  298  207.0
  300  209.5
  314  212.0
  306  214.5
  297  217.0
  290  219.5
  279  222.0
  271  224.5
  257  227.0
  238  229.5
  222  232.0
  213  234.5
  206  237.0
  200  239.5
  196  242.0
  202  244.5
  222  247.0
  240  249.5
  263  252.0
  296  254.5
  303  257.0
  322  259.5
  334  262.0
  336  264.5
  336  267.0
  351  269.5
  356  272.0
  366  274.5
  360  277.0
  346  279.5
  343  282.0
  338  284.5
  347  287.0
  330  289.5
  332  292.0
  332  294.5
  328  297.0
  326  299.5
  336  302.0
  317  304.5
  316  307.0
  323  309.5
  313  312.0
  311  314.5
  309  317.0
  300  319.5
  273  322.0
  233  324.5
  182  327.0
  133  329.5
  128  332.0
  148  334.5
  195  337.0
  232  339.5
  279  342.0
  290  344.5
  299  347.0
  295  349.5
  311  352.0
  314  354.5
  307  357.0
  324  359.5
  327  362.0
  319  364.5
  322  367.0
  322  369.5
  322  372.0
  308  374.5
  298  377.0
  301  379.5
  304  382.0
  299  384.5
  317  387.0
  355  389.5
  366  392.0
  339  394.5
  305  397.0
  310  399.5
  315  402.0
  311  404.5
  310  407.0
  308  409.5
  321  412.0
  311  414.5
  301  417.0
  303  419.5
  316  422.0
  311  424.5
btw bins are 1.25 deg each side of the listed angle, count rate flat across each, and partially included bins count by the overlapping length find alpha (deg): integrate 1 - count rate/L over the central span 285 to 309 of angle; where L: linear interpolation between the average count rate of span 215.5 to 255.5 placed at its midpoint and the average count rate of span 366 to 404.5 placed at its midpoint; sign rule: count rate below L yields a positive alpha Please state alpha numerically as -4.8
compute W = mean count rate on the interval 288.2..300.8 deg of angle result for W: 330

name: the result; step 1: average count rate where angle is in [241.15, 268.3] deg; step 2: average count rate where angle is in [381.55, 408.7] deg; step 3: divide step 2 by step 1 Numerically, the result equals 1.15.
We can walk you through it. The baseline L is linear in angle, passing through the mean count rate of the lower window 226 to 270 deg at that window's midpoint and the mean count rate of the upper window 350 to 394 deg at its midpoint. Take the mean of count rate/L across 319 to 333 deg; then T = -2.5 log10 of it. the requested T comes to 0.40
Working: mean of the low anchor 262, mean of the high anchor 319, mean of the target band 205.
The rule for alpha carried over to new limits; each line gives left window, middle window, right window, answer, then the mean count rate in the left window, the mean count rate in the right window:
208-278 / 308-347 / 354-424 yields 7.2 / 281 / 316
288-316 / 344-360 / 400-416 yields 0.6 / 324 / 312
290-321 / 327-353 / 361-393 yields 7.5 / 320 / 320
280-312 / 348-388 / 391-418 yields 1.3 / 330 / 318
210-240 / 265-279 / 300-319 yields -2.9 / 260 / 317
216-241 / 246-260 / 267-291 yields 1.1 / 246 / 348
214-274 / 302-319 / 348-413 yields -1.2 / 273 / 316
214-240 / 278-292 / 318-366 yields -4.7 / 253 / 258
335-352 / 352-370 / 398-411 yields -2.7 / 263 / 311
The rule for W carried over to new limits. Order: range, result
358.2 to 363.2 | 325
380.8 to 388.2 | 307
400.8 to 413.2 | 313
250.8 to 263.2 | 304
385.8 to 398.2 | 337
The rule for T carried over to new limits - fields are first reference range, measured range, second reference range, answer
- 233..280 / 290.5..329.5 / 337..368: -0.019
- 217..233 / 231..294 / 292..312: 0.000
